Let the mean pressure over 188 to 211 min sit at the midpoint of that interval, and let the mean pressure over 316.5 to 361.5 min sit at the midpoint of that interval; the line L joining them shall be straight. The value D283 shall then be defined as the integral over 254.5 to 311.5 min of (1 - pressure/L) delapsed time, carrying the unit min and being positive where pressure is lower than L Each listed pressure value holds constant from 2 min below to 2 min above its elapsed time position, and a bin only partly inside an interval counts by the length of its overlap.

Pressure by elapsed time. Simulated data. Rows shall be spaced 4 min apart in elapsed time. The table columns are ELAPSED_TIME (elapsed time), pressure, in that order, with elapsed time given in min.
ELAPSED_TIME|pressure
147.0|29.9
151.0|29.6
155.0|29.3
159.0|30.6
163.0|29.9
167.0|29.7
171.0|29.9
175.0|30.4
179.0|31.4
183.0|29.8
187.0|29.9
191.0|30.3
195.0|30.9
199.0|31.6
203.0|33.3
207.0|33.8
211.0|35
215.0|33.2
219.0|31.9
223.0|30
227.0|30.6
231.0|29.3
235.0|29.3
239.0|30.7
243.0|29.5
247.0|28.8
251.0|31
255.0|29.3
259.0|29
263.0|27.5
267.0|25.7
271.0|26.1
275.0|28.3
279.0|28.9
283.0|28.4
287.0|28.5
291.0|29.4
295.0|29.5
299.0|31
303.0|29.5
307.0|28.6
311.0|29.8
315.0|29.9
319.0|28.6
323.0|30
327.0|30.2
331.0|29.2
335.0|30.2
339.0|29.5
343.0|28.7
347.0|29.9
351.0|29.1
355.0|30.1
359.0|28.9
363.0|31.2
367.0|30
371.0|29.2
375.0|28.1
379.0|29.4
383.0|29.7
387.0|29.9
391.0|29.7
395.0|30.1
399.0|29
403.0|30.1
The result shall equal 3.7 min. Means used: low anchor 32.2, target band 28.6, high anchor 29.5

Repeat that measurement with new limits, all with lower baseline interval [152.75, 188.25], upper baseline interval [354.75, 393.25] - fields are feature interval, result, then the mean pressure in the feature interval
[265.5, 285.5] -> 1.5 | 27.6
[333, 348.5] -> 0.1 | 29.6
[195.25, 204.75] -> -0.7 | 32.1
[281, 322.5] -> 0.6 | 29.3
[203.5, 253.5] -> -2.0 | 31.1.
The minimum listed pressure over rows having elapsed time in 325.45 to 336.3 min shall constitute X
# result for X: 29.2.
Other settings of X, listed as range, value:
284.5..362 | 28.5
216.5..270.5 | 25.7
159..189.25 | 29.7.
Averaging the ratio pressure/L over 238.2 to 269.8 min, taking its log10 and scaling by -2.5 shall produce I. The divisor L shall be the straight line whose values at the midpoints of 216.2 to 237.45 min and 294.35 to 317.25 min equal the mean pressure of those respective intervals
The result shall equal 0.05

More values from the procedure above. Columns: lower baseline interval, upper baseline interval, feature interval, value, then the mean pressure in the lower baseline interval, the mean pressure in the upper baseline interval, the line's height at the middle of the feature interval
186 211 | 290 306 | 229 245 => 0.05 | 32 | 29.8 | 31.1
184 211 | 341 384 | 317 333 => 0.02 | 31.8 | 29.5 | 30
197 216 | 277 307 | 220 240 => 0.08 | 33.4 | 29.3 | 32.3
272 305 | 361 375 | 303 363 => 0.00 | 29.1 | 29.8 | 29.5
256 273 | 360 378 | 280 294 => -0.04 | 27.2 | 29.6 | 27.7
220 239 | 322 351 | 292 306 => 0.00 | 30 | 29.6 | 29.8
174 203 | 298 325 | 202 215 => -0.11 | 30.8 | 29.6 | 30.6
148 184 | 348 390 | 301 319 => 0.01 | 30.1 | 29.6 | 29.7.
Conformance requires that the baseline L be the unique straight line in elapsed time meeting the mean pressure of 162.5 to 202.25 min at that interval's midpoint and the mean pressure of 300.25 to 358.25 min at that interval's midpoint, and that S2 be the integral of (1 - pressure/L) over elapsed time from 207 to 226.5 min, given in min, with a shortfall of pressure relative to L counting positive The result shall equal -1.4 min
